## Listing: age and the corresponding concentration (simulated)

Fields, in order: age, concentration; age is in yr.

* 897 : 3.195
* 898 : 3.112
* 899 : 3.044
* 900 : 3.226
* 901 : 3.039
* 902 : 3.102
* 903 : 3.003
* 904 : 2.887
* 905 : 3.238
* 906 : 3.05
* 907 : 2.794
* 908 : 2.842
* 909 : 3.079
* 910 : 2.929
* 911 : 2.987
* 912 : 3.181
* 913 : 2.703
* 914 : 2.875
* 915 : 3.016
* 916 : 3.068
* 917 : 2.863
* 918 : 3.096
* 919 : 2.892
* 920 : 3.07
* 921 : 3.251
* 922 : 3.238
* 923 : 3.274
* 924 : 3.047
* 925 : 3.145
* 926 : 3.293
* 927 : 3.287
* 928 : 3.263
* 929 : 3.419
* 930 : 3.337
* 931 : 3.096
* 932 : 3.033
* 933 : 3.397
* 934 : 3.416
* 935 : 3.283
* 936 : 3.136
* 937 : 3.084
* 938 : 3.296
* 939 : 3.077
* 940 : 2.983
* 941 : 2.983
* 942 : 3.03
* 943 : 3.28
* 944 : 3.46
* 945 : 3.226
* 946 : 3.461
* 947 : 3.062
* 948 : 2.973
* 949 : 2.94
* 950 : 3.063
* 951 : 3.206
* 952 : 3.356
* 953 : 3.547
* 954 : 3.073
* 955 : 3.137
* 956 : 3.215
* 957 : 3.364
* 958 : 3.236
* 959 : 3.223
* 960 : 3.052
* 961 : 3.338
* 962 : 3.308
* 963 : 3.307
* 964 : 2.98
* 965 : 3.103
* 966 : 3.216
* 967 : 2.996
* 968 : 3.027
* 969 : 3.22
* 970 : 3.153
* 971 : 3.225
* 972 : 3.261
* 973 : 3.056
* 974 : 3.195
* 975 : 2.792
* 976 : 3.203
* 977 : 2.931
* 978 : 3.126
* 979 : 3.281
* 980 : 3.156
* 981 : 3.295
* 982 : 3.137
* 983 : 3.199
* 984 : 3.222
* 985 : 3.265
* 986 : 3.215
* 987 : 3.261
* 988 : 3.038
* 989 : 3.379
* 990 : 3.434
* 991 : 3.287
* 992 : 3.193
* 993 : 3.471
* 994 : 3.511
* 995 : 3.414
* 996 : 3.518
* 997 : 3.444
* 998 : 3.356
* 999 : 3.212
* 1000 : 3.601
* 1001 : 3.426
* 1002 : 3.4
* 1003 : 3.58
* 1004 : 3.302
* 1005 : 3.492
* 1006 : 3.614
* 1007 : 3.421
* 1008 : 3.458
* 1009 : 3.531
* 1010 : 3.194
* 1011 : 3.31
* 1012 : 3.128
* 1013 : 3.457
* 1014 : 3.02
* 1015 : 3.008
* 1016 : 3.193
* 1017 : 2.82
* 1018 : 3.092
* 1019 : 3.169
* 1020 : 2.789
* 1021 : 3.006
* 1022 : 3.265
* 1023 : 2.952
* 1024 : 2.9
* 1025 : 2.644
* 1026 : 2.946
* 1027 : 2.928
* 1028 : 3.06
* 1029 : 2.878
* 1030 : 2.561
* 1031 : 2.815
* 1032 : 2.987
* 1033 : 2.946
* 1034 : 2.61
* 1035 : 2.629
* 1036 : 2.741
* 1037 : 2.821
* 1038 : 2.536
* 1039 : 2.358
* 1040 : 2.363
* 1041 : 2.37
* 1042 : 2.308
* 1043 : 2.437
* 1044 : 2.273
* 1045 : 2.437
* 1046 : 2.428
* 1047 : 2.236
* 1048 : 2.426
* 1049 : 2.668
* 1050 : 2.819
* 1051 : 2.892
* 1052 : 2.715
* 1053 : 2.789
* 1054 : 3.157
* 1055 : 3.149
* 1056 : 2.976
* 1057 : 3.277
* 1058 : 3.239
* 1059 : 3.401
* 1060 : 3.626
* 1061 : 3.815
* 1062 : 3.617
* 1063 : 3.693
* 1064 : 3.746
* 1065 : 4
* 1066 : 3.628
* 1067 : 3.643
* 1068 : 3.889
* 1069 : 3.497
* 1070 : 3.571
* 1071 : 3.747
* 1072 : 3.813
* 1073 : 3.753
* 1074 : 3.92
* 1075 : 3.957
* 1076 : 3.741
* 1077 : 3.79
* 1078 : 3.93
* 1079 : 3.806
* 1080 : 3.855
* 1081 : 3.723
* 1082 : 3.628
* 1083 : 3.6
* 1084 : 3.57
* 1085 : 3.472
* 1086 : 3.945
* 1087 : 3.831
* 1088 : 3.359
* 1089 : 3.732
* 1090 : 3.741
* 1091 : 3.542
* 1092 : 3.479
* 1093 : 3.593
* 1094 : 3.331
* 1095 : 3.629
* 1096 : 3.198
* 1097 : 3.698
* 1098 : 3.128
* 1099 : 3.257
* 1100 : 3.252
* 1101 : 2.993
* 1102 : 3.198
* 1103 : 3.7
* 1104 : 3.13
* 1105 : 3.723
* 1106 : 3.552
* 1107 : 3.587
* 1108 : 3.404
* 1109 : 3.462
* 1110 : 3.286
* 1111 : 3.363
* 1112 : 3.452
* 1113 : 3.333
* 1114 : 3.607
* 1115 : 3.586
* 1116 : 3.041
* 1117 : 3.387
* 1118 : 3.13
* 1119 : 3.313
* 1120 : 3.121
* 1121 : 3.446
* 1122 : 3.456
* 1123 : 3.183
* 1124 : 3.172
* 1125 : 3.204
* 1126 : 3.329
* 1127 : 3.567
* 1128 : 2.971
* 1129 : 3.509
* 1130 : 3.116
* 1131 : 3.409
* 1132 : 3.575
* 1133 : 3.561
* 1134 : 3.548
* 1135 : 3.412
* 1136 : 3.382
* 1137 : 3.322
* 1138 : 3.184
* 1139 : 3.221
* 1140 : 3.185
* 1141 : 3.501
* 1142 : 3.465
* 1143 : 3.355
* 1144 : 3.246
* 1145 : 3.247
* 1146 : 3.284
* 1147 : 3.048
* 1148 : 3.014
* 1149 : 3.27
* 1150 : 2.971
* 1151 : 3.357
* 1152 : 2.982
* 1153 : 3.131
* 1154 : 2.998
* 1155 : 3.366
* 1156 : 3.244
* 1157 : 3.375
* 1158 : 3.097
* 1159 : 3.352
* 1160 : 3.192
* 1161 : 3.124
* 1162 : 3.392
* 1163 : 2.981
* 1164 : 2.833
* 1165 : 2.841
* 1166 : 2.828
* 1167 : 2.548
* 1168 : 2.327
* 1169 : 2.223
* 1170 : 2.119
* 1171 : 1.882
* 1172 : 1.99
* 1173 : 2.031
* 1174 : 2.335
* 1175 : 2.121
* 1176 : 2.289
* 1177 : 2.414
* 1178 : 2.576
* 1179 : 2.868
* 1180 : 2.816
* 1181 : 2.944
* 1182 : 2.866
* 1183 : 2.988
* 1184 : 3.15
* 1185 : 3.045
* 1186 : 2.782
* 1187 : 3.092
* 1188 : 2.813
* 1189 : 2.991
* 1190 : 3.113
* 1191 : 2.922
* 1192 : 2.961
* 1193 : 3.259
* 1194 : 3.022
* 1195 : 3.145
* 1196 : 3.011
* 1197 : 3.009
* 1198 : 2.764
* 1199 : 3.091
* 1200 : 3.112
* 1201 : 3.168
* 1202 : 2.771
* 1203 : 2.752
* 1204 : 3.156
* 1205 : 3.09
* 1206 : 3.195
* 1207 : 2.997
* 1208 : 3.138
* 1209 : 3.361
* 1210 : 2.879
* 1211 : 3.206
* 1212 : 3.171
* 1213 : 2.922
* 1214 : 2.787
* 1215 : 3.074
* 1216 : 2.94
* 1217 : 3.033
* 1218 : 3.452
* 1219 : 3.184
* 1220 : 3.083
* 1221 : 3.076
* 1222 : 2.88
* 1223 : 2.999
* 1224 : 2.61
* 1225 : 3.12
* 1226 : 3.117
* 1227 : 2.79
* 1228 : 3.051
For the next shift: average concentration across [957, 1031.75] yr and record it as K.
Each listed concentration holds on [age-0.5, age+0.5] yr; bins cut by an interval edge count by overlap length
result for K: 3.19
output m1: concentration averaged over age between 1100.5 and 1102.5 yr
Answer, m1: 3.1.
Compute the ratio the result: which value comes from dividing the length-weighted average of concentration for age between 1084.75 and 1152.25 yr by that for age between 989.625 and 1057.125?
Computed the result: 1.1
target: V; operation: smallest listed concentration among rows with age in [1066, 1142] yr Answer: 2.971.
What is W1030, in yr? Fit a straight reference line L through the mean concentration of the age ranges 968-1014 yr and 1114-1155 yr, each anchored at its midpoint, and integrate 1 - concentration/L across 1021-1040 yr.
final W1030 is 2.8 yr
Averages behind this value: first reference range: 3.29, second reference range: 3.29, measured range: 2.8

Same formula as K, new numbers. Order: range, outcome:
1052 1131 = 3.48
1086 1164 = 3.34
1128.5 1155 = 3.28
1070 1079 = 3.82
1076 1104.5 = 3.54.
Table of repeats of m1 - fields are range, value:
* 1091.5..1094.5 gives 3.47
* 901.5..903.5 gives 3.05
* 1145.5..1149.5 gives 3.15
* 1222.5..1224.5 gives 2.8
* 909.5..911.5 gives 2.96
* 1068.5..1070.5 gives 3.53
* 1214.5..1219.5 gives 3.14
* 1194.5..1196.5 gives 3.08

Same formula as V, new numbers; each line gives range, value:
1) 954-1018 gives 2.792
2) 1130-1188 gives 1.882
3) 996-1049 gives 2.236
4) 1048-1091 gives 2.426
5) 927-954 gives 2.94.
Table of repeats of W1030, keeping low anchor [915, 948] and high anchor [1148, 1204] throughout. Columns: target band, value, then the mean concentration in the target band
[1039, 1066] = 0.6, 2.96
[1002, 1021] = -1.1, 3.25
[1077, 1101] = -4.8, 3.57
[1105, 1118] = -2.1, 3.42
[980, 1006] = -2.1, 3.35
